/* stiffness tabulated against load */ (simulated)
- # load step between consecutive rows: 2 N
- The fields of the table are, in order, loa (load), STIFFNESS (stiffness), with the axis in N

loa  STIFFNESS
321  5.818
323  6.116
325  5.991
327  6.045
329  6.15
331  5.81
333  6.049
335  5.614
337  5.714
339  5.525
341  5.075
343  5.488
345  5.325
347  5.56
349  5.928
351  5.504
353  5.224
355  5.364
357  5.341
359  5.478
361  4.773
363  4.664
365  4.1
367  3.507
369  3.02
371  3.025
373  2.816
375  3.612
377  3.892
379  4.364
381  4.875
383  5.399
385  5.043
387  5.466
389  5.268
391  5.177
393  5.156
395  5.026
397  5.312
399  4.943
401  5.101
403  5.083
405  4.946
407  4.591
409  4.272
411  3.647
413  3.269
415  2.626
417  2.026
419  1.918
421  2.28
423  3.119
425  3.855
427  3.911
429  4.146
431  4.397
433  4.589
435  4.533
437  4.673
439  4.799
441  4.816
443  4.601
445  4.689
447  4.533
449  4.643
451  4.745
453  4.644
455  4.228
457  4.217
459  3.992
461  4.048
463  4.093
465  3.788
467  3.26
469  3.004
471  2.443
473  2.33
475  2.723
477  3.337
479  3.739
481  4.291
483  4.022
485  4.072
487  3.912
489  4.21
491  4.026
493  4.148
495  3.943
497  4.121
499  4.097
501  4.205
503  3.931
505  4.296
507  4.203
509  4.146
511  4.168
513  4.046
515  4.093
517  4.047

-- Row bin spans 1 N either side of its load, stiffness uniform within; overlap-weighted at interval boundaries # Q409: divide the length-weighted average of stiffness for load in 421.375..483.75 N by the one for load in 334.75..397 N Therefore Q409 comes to 0.82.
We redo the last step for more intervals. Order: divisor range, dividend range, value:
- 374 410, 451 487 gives 0.76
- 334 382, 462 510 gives 0.79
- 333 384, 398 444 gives 0.84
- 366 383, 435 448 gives 1.25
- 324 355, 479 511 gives 0.72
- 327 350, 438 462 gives 0.79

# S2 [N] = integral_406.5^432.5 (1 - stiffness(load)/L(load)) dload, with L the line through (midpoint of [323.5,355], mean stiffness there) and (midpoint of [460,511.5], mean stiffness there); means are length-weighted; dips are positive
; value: 7.0 N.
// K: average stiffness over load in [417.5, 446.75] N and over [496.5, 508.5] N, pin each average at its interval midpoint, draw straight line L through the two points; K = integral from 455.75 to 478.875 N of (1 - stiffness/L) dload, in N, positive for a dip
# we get 3.8 N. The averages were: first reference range 4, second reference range 4.14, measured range 3.41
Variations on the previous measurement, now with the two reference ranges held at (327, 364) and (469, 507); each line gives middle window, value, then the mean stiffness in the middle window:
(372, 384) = 2.2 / 4.16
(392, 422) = 4.8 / 4.01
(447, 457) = -0.8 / 4.53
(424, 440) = 0.3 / 4.36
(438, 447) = -0.8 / 4.7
